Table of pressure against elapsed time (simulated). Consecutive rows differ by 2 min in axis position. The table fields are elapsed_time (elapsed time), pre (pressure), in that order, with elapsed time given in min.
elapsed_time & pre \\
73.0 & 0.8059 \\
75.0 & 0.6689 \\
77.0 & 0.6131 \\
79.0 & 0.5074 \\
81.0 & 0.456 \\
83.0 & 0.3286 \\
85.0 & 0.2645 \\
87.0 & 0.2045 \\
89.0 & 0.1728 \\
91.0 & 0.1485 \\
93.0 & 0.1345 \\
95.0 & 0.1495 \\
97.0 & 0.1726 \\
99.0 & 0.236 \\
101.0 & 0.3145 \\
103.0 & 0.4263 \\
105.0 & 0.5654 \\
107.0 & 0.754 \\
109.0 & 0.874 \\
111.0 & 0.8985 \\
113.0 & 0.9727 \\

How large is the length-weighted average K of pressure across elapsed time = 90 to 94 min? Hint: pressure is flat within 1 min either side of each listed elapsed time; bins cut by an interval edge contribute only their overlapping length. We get 0.142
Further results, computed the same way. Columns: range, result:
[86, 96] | 0.162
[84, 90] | 0.214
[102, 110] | 0.655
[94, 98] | 0.161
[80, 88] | 0.313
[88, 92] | 0.161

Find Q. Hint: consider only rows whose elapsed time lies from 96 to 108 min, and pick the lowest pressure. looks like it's 0.1726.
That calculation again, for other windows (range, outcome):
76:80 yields 0.5074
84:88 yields 0.2045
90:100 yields 0.1345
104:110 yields 0.5654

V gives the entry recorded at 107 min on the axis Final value 0.754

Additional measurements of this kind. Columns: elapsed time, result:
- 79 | 0.5074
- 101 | 0.3145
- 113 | 0.9727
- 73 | 0.8059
